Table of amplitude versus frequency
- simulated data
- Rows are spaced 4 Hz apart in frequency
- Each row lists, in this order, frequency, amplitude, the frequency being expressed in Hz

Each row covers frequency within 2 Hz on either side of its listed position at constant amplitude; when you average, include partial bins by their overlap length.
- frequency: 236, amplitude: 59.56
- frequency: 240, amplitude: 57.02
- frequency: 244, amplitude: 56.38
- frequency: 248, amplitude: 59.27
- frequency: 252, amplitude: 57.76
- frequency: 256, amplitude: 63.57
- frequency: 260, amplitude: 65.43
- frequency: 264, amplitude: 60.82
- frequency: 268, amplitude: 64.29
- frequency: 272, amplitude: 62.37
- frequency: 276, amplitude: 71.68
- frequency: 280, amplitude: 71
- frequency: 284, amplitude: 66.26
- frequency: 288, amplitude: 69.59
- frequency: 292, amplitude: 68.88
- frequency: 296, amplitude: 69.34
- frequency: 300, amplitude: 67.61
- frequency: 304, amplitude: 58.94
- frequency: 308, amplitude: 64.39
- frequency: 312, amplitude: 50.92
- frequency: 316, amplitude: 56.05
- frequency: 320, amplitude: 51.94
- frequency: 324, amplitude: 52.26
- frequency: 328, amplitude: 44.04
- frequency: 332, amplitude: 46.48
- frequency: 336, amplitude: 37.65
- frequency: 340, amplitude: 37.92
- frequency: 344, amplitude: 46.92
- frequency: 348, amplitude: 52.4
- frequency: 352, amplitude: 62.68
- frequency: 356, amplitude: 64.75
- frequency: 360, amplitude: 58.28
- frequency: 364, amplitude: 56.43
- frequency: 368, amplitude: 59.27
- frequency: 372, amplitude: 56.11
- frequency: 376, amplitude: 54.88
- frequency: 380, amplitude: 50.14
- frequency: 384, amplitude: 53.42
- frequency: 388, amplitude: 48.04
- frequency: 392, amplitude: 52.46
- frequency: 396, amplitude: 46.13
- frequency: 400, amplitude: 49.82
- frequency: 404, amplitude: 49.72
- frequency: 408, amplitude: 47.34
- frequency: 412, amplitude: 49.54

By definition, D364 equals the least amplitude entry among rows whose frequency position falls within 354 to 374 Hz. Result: 56.11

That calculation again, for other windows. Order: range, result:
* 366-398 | 46.13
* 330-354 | 37.65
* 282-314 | 50.92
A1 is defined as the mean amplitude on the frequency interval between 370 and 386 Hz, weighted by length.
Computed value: 53.6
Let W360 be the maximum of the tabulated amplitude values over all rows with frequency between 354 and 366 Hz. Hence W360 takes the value 64.75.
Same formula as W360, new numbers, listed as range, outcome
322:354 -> 62.68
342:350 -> 52.4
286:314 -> 69.59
